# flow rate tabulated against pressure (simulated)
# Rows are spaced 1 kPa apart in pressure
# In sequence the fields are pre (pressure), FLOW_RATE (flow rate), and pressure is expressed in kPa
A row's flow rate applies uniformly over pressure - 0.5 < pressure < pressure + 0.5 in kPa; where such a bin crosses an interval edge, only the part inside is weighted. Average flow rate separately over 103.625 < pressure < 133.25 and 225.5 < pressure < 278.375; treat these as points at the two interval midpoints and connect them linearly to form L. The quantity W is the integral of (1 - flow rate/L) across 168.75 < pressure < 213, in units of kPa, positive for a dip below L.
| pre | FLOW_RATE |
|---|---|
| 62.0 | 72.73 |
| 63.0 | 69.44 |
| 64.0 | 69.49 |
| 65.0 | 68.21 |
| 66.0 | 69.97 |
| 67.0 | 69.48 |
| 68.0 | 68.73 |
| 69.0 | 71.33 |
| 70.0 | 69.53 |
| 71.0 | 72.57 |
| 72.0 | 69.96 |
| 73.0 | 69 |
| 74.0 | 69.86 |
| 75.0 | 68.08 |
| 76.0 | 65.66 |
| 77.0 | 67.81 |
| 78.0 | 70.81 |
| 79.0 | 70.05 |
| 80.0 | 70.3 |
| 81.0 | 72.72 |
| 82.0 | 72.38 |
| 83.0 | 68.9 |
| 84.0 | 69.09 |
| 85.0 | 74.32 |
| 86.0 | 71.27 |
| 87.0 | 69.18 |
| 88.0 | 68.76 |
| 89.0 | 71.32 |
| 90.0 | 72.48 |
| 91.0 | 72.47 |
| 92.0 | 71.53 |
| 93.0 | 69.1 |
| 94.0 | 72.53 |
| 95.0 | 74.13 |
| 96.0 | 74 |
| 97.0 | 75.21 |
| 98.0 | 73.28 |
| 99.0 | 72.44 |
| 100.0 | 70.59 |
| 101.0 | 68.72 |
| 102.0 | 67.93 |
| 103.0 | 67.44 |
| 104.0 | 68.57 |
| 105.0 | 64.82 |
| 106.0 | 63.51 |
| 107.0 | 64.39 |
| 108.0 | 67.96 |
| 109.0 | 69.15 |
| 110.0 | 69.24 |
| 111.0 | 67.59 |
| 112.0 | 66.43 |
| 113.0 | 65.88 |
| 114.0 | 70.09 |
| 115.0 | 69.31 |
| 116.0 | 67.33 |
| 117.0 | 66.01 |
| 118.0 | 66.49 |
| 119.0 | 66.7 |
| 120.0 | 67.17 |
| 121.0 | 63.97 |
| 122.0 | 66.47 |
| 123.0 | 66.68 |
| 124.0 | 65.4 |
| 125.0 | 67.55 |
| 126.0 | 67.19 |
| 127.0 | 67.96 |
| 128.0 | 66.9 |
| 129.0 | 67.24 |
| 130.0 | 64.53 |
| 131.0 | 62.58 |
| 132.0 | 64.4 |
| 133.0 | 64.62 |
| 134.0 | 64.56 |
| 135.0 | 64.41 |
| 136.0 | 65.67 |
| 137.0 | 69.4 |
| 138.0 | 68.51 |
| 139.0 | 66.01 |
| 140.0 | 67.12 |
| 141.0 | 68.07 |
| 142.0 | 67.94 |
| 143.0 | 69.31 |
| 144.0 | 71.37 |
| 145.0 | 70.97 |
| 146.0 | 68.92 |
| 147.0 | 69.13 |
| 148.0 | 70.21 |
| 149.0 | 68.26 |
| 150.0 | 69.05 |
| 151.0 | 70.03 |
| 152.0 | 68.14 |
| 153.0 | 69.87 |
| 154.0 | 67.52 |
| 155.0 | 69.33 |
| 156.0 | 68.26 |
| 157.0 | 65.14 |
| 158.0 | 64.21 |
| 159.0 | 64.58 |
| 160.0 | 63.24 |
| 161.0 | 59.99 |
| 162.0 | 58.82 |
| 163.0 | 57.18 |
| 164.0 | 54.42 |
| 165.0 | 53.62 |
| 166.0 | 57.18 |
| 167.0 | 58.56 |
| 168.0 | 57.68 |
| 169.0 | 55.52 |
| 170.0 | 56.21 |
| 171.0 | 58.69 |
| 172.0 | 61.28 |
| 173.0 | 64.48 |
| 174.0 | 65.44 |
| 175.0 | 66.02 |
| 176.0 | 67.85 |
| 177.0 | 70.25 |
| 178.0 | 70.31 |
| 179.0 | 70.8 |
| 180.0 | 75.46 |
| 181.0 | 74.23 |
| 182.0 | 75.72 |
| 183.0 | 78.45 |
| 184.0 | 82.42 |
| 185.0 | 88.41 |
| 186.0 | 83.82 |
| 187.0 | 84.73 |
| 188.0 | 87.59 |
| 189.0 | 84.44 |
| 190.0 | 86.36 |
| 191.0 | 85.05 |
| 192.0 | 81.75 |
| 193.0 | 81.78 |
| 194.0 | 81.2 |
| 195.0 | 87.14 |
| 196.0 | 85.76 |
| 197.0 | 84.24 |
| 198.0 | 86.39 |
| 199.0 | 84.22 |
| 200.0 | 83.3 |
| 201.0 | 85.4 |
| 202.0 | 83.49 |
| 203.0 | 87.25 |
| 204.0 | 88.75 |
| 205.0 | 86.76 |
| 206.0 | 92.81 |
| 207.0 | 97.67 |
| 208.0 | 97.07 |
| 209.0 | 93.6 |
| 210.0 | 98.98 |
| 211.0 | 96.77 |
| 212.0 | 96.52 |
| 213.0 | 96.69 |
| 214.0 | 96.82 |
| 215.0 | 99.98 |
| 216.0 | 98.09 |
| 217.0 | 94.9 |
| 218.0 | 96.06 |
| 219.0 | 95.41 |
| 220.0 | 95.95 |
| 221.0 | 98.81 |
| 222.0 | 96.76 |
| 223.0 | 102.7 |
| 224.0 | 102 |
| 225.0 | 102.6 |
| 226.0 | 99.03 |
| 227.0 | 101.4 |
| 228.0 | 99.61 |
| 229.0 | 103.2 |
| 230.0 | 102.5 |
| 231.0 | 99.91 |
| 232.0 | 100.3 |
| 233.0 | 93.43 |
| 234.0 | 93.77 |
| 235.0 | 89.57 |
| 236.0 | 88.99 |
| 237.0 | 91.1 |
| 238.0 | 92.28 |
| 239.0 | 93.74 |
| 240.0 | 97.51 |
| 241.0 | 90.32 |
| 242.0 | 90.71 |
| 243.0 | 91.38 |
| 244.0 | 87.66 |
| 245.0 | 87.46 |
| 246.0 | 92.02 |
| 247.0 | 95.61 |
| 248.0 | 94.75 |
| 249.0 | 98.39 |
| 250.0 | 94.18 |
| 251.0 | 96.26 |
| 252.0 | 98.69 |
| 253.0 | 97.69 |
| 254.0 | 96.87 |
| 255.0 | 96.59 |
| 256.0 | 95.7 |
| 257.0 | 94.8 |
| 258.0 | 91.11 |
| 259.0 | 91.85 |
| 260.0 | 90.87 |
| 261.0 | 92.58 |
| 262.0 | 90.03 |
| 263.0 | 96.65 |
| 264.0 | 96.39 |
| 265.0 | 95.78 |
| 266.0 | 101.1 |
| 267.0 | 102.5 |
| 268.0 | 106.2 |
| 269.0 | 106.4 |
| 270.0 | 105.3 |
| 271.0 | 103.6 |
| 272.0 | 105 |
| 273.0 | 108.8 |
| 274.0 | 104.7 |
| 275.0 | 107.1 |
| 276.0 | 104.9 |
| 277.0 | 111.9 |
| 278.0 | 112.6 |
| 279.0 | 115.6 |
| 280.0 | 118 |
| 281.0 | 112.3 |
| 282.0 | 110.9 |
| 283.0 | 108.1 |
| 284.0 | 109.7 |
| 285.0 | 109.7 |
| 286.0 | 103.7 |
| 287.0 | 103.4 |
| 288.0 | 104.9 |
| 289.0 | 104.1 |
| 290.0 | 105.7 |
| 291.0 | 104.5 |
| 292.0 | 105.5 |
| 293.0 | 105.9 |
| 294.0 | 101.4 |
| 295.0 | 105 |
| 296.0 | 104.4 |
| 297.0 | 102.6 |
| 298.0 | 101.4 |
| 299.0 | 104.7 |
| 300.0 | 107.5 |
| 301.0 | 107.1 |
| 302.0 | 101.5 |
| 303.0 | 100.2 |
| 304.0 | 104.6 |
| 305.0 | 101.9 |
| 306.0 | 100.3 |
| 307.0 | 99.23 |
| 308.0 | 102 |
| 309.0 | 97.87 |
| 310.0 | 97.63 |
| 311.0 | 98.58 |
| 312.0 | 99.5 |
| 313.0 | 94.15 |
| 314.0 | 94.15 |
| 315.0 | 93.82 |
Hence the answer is 1.3 kPa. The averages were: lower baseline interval 66.5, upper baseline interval 97.5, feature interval 81.1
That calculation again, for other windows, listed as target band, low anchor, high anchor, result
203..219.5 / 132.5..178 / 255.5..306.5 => -2.6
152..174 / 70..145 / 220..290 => 5.1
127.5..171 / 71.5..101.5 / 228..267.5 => 8.3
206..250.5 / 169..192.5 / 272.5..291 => -2.9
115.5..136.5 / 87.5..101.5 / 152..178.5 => 0.6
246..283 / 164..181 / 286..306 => -3.0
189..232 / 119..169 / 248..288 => -4.0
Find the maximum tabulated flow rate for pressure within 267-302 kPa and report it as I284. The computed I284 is 118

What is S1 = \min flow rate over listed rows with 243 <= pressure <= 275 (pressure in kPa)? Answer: 87.46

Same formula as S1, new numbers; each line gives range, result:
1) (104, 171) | 53.62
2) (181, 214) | 74.23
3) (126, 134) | 62.58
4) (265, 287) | 95.78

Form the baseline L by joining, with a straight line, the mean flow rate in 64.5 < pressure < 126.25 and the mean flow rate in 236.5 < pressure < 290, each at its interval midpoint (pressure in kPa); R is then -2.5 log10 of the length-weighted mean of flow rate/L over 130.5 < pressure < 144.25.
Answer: 0.16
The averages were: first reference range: 69.2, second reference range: 100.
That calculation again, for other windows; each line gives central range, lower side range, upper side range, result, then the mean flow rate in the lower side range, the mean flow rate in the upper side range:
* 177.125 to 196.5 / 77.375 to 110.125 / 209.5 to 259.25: 0.08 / 70.3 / 96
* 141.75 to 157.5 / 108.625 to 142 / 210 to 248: 0.07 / 66.7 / 96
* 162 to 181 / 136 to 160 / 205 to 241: 0.23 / 68.2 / 96.8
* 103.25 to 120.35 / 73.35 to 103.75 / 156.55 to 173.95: 0.00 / 70.7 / 59.6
